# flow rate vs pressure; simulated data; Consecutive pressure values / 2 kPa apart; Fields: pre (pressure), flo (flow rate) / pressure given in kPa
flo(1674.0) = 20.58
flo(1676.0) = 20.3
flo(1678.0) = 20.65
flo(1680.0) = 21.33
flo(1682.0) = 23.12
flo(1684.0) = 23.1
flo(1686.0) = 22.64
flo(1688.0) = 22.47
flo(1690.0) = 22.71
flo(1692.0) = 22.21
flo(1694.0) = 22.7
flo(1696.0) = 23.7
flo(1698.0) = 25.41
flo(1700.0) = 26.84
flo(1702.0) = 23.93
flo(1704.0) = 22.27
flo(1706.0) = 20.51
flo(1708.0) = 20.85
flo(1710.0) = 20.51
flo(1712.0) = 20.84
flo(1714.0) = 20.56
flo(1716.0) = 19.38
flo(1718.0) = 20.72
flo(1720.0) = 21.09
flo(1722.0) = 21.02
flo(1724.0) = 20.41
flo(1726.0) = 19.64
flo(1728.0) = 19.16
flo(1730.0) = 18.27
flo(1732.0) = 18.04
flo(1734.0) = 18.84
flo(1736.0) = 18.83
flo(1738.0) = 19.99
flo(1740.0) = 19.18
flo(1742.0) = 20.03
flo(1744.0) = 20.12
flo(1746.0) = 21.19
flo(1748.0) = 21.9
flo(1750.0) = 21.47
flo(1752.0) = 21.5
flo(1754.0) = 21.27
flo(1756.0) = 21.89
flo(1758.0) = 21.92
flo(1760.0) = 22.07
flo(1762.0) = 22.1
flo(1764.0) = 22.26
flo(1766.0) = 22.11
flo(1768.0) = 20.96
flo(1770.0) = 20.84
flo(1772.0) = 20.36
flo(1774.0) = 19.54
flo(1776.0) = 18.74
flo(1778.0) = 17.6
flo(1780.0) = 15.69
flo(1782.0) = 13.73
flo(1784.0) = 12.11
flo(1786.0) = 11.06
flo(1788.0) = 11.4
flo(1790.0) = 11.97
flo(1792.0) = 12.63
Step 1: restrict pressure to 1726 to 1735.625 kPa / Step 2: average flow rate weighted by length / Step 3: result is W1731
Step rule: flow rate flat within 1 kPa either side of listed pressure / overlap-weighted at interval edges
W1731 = 18.7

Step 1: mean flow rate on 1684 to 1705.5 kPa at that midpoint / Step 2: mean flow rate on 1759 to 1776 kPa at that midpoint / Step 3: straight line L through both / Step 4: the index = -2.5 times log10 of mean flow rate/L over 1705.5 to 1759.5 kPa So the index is 0.095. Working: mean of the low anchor 23.4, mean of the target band 20.4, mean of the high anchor 21.1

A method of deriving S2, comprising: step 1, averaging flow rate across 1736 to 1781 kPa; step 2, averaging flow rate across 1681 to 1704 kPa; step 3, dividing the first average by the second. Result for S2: 0.9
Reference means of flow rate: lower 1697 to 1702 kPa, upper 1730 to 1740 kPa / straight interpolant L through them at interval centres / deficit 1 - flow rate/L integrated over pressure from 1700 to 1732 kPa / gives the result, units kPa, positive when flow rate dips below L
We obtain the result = 2.52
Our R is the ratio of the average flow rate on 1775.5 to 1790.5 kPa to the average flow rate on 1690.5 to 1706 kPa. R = 0.59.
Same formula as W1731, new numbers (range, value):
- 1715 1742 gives 19.6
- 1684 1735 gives 21.4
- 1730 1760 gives 20.4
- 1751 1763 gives 21.8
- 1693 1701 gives 24.7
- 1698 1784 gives 20.4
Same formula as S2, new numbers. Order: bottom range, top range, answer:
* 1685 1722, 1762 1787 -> 0.82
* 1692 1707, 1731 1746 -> 0.83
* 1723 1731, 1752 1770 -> 1.12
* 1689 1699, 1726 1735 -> 0.80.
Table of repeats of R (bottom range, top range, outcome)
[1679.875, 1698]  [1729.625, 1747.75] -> 0.85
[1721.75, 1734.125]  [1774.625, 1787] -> 0.78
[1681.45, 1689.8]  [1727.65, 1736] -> 0.81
